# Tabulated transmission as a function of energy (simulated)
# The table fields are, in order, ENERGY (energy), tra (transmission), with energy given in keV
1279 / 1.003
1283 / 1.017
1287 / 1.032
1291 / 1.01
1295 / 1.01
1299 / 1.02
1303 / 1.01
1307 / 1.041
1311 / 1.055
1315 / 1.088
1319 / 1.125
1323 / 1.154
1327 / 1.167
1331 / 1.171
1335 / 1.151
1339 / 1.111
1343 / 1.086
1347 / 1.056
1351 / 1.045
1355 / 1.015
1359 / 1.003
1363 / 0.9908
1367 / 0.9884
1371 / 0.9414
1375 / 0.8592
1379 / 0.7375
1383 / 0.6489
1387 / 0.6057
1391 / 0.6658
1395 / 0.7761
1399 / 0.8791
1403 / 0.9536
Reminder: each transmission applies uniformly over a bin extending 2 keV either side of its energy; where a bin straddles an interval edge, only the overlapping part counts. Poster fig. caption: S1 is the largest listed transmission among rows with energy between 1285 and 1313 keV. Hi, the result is 1.055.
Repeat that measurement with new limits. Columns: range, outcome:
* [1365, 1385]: 0.9884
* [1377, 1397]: 0.7761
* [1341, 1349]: 1.086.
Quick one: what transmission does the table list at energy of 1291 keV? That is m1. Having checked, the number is 1.01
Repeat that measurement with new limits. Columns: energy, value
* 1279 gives 1.003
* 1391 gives 0.6658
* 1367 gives 0.9884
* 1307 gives 1.041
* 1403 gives 0.9536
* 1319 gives 1.125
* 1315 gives 1.088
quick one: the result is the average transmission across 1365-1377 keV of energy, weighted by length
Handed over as 0.93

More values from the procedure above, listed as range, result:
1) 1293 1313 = 1.03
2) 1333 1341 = 1.13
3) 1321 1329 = 1.16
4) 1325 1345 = 1.14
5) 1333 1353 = 1.09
